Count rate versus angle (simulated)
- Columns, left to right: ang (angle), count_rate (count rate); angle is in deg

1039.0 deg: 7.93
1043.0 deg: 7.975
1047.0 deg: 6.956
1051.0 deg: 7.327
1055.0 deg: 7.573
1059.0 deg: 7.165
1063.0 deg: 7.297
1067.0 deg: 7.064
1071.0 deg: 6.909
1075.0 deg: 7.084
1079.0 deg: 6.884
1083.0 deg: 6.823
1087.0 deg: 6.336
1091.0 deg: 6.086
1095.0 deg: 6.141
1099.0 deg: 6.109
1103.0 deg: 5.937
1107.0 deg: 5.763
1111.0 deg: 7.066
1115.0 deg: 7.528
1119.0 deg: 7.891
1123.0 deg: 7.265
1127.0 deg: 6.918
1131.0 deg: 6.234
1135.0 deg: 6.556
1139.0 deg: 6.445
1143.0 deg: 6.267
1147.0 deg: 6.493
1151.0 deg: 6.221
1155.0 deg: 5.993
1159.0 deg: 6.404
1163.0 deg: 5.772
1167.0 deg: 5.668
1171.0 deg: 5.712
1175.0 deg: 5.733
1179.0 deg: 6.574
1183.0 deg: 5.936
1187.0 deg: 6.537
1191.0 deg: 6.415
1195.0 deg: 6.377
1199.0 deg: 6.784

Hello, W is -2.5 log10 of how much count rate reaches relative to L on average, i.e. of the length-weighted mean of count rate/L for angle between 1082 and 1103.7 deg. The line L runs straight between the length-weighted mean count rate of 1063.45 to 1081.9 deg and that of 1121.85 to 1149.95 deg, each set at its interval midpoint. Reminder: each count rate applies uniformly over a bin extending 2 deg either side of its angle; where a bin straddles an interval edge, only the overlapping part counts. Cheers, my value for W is 0.11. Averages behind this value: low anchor 7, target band 6.23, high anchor 6.56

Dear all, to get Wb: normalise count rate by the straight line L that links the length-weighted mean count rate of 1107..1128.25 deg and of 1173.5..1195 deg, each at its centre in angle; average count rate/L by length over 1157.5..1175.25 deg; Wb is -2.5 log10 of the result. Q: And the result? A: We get 0.116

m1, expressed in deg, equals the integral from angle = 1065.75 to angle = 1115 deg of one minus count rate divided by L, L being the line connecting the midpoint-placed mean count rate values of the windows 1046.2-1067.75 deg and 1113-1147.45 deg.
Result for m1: 3.7 deg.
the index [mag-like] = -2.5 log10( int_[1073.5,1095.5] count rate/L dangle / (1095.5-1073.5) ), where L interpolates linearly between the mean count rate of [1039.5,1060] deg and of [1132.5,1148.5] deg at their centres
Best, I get 0.08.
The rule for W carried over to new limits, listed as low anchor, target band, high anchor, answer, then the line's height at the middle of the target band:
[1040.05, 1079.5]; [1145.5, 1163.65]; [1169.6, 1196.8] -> 0.04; 6.44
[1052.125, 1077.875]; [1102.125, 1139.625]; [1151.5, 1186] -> -0.04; 6.54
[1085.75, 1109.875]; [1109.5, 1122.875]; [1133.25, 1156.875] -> -0.21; 6.18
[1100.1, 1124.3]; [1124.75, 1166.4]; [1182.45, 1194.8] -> 0.06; 6.64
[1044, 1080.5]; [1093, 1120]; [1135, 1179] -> 0.01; 6.68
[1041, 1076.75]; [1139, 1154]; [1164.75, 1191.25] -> 0.01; 6.38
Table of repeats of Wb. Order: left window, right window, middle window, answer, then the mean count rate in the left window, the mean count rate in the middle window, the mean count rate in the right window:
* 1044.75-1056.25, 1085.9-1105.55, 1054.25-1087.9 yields -0.04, 7.28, 7.02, 6.1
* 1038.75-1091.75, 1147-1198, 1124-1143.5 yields -0.01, 7.1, 6.54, 6.14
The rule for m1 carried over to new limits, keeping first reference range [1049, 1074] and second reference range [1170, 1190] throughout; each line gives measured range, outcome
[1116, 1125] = -1.2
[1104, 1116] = 0.2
